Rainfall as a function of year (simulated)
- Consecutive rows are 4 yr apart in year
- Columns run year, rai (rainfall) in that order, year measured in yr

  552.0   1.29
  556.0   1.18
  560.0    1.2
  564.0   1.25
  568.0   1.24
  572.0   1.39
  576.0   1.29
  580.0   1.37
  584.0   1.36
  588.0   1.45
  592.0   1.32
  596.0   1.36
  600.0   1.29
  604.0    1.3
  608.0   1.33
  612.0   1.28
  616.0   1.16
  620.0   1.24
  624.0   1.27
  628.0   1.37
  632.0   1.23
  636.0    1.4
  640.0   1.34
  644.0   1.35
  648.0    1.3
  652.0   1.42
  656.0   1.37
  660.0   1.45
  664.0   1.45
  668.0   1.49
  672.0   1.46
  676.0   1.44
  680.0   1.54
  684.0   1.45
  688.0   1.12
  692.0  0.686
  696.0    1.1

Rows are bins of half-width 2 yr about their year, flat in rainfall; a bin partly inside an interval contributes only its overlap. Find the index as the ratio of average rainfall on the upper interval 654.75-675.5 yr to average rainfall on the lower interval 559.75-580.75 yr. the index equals 1.1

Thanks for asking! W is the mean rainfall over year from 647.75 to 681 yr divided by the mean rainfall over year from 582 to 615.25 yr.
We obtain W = 1.08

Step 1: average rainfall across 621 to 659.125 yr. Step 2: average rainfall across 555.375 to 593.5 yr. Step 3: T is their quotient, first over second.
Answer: 1.02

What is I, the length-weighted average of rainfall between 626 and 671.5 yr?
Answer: 1.38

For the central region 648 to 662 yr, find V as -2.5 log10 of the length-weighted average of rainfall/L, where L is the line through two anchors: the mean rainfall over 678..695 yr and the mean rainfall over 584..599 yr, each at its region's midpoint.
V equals -0.12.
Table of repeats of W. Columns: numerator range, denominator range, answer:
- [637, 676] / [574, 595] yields 1.03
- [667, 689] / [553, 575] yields 1.14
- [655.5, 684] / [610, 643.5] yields 1.13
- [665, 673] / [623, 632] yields 1.13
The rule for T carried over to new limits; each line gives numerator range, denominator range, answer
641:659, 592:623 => 1.06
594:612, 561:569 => 1.06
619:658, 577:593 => 0.97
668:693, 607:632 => 1.04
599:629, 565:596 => 0.95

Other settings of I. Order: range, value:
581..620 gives 1.31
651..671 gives 1.44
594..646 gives 1.3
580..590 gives 1.4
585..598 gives 1.38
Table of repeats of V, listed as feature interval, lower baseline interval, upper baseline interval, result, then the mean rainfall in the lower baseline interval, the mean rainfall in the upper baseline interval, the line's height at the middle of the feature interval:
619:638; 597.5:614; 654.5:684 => 0.04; 1.3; 1.46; 1.36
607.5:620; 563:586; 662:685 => 0.11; 1.32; 1.47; 1.38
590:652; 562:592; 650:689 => 0.06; 1.33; 1.43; 1.38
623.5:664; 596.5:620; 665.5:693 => -0.04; 1.27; 1.34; 1.31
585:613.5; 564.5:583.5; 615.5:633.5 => -0.04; 1.32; 1.26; 1.29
